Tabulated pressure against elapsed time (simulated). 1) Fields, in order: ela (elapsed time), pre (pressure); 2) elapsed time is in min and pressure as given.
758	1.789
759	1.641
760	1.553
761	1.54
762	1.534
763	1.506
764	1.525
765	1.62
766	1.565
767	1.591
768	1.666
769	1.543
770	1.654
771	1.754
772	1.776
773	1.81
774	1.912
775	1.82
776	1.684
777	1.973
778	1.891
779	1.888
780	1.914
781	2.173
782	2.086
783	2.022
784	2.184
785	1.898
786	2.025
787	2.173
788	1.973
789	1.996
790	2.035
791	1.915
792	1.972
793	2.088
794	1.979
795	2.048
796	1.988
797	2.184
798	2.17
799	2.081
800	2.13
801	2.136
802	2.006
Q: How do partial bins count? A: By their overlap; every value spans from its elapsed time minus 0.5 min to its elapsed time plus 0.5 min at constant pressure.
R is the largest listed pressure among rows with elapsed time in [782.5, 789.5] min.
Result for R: 2.184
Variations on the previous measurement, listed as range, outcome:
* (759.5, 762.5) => 1.553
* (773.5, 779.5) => 1.973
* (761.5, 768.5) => 1.666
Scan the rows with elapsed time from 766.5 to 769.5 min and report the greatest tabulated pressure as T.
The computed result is 1.666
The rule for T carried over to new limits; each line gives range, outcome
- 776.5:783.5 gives 2.173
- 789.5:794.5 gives 2.088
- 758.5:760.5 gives 1.641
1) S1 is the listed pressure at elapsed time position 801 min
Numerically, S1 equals 2.136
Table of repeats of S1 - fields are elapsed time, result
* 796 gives 1.988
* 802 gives 2.006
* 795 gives 2.048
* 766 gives 1.565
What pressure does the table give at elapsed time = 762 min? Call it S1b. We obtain 1.534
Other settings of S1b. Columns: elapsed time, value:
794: 1.979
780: 1.914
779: 1.888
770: 1.654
